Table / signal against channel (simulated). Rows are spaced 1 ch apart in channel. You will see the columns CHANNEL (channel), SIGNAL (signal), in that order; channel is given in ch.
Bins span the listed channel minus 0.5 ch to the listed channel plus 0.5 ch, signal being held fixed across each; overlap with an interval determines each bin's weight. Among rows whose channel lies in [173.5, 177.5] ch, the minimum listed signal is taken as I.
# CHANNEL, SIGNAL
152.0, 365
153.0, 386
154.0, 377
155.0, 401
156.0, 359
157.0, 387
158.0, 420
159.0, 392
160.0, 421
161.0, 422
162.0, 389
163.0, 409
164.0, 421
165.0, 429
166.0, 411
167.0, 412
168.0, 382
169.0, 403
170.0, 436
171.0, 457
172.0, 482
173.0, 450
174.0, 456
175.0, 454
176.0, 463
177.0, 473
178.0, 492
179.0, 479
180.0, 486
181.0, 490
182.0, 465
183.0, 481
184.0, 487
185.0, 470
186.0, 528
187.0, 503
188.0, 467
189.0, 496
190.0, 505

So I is 454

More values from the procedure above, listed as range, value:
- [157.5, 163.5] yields 389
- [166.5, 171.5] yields 382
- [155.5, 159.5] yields 359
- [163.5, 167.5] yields 411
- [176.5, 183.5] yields 465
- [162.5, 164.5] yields 409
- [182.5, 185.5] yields 470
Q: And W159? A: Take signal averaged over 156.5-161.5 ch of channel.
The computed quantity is 408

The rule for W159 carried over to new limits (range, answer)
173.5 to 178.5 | 468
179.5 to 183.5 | 480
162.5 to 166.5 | 418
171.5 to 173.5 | 466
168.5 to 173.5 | 446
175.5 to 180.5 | 479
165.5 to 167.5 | 412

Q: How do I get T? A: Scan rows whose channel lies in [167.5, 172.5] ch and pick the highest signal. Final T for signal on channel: 482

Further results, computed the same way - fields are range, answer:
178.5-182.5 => 490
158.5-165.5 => 429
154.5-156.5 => 401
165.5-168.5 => 412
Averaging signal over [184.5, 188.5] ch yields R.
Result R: 492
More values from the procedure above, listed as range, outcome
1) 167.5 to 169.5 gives 392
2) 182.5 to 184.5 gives 484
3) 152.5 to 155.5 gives 388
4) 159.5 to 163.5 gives 410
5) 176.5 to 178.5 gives 482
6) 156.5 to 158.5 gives 404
